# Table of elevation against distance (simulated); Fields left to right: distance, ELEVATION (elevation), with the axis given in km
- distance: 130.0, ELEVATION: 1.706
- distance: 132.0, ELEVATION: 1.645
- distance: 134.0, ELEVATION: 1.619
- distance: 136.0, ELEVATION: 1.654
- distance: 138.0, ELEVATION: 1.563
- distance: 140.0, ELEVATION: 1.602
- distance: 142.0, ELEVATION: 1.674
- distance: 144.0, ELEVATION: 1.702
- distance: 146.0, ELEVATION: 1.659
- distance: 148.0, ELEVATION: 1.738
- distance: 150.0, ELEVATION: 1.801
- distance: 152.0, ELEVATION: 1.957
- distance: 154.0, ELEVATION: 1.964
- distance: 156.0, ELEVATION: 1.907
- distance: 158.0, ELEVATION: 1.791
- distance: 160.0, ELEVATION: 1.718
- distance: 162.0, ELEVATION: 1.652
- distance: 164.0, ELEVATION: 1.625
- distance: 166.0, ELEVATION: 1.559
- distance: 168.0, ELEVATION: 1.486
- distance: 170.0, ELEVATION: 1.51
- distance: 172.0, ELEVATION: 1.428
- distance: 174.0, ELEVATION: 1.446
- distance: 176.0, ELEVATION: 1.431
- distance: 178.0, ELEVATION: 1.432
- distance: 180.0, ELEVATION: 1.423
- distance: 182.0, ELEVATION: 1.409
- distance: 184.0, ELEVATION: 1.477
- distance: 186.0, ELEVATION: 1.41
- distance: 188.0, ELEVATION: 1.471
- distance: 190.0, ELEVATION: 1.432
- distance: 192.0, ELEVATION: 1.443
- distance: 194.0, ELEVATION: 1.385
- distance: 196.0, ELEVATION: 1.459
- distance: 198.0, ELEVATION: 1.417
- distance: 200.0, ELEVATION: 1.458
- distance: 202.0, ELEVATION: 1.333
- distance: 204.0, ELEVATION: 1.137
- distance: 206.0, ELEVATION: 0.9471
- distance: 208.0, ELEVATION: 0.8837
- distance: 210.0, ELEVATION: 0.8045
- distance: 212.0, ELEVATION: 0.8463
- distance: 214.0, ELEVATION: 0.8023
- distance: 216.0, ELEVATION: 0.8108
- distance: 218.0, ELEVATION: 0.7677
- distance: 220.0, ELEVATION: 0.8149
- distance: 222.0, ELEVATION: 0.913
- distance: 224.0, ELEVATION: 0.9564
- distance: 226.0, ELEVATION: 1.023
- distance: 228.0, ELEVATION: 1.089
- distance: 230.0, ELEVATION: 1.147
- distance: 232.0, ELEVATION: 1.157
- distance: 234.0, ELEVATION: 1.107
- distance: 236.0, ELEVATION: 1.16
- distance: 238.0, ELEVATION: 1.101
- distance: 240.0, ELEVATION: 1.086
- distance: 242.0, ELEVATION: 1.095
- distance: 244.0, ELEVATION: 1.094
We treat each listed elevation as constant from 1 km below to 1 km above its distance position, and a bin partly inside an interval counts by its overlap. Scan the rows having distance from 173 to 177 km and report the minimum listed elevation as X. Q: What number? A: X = 1.431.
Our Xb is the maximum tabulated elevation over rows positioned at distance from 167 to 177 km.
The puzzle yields 1.51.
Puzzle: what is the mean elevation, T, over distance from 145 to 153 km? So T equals 1.79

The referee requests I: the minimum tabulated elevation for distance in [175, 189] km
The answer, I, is 1.409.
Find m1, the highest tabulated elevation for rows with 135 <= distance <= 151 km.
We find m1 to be 1.801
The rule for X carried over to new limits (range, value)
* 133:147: 1.563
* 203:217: 0.8023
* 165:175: 1.428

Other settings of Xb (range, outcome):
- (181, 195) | 1.477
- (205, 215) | 0.9471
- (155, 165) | 1.907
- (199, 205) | 1.458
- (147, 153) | 1.957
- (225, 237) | 1.16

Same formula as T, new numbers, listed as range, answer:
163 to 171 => 1.54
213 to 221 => 0.799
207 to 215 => 0.834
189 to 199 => 1.43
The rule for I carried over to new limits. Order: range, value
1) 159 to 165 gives 1.625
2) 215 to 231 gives 0.7677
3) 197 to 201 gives 1.417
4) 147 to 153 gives 1.738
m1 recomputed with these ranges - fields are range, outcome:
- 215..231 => 1.147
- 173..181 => 1.446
